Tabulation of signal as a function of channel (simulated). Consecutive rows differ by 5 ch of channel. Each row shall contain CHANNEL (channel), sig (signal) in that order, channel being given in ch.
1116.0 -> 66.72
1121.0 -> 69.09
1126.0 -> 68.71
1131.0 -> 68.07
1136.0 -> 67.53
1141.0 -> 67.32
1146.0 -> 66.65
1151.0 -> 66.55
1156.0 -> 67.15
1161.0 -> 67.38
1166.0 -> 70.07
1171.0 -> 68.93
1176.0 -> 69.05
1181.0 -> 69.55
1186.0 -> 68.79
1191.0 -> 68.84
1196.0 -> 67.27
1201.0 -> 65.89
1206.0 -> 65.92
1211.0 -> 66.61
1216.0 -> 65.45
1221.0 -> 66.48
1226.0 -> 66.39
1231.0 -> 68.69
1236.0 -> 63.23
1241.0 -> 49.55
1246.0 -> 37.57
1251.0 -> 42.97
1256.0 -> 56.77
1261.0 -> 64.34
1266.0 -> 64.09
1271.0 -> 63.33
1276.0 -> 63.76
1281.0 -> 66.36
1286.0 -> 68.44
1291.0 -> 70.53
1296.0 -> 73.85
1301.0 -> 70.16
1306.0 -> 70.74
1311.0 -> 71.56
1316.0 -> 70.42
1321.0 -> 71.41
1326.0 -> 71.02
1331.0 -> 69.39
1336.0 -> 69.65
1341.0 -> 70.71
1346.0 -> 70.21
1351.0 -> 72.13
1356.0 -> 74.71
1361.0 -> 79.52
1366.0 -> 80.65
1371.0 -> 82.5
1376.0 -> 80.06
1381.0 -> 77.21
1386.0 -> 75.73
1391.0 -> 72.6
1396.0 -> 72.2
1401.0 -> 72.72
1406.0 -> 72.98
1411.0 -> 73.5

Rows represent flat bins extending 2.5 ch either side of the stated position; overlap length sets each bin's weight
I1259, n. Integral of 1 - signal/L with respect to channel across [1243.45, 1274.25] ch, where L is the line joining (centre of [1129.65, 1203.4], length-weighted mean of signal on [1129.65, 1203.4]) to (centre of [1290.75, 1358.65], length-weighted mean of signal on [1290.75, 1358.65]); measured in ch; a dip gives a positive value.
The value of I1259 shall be 6.5 ch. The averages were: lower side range 67.9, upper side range 71.2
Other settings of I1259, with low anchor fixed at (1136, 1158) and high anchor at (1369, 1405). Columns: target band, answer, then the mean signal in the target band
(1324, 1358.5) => 1.44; 71.1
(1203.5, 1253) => 7.42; 59.5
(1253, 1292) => 4.07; 64.2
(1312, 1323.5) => 0.37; 71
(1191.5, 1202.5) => 0.29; 67.1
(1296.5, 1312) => 0.36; 71.1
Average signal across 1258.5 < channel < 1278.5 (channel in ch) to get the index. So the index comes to 63.9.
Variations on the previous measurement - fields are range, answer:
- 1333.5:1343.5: 70.2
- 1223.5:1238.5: 66.1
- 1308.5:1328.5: 71.1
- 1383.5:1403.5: 73.3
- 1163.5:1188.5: 69.3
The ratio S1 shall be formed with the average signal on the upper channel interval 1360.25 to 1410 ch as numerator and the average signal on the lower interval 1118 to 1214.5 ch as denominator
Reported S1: 1.1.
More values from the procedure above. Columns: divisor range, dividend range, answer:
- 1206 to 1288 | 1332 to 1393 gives 1.24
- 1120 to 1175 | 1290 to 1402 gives 1.08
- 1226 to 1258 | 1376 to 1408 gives 1.38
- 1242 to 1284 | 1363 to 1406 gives 1.34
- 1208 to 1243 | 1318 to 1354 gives 1.10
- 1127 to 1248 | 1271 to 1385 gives 1.10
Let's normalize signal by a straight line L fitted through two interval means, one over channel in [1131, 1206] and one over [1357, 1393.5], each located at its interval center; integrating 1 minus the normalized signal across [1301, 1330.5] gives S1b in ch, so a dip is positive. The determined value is 1.7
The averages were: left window 67.9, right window 78.2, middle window 70.8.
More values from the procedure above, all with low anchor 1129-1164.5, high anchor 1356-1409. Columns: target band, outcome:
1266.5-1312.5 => 2.8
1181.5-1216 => 1.0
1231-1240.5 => 1.2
